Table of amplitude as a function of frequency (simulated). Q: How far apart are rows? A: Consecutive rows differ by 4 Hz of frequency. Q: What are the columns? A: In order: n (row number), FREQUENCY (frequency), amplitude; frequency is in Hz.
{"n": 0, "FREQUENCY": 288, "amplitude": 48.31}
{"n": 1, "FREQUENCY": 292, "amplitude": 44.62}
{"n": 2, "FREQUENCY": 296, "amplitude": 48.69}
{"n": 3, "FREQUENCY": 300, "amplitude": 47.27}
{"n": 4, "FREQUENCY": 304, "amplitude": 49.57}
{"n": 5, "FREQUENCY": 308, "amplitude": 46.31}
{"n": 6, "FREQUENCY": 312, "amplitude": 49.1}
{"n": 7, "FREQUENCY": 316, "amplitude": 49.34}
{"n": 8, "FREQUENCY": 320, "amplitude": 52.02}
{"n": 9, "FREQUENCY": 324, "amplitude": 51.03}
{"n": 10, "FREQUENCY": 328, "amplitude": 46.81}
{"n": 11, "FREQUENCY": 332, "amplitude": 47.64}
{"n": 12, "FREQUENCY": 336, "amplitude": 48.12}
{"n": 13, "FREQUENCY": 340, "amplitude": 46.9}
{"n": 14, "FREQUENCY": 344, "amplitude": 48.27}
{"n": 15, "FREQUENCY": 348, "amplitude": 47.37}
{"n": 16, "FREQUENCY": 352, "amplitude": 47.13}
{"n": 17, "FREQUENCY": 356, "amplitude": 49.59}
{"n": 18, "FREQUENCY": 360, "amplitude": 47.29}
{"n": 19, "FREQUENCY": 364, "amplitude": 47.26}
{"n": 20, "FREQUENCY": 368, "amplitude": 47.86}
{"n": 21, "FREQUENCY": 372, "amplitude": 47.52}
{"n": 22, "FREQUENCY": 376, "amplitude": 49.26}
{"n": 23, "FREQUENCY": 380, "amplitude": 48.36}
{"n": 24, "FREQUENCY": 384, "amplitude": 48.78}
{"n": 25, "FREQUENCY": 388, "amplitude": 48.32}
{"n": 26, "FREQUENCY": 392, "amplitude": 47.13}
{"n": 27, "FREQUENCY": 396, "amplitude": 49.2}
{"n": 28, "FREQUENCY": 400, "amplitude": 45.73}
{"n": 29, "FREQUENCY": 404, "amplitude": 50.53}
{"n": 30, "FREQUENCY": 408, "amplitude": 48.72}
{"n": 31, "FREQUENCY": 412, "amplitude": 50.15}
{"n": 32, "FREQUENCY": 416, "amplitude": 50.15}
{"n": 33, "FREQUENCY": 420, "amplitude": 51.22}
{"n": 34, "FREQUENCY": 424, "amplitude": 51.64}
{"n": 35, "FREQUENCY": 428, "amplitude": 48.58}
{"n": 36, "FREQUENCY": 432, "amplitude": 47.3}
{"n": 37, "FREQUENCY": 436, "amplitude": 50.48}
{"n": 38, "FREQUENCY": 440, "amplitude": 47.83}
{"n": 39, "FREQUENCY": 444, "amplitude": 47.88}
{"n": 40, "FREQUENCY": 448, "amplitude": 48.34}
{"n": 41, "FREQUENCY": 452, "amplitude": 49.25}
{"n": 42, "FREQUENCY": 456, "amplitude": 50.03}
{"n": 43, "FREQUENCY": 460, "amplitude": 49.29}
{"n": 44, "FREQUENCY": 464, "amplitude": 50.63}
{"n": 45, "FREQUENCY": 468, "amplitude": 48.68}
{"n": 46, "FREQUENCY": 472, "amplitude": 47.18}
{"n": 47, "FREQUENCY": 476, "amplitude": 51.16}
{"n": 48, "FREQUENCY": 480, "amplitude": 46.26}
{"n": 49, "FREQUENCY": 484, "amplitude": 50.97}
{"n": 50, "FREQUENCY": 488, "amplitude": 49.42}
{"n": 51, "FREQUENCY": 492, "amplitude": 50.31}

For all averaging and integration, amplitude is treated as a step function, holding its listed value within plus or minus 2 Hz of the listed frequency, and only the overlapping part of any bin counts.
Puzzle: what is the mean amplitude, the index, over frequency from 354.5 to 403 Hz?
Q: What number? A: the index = 48.1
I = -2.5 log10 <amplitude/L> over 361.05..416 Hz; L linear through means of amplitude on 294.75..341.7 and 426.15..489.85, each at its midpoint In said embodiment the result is 0.008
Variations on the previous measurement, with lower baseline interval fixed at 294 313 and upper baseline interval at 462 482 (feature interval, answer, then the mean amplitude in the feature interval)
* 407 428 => -0.04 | 50.3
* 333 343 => 0.02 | 47.6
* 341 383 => 0.01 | 48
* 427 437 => 0.00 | 48.6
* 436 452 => 0.00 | 48.5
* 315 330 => -0.04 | 49.8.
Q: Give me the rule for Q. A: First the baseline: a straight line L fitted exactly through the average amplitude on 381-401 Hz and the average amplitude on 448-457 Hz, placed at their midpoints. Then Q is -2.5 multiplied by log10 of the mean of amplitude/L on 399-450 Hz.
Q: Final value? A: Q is -0.01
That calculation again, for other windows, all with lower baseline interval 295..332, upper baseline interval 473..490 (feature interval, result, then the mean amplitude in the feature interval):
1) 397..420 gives 0.00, 49.3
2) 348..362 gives 0.02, 47.9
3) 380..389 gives 0.01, 48.5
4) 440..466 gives 0.00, 49.1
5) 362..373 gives 0.03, 47.5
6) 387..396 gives 0.02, 48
